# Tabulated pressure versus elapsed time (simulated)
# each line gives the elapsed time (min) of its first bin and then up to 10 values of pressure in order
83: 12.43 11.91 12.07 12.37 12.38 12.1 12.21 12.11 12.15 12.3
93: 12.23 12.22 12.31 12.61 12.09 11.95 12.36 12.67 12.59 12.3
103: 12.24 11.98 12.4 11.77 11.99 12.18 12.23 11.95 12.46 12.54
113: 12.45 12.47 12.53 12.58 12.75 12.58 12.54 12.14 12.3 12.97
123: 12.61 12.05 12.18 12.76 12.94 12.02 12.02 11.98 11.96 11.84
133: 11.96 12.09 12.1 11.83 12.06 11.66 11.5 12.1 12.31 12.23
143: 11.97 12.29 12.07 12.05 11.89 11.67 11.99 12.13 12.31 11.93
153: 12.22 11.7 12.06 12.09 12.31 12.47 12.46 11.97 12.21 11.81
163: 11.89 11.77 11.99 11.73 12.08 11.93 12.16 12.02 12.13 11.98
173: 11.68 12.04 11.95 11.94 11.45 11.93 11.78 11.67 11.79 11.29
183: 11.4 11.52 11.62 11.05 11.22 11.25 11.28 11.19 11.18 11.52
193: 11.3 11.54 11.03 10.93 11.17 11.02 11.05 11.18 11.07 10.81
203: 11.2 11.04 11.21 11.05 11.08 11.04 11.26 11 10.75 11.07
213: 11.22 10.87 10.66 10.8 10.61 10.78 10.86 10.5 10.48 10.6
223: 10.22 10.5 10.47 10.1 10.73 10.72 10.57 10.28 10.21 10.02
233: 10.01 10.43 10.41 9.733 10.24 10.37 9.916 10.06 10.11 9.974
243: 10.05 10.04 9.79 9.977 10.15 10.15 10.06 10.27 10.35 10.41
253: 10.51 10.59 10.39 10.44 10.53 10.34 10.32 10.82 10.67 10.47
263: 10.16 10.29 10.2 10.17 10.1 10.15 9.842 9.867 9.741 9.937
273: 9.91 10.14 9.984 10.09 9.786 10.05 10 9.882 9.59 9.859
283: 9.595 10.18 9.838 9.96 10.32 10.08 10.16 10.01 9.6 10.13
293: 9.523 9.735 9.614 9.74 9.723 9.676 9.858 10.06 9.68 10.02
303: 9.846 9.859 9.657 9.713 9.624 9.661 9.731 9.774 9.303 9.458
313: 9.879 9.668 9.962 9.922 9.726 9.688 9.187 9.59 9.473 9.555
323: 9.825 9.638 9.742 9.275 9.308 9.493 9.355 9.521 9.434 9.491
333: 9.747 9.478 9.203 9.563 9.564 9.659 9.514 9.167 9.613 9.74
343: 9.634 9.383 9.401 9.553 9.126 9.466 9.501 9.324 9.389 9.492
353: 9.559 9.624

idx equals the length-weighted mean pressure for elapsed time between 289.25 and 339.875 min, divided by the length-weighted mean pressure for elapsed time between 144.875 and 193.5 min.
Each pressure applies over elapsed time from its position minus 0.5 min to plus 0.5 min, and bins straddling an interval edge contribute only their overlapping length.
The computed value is 0.82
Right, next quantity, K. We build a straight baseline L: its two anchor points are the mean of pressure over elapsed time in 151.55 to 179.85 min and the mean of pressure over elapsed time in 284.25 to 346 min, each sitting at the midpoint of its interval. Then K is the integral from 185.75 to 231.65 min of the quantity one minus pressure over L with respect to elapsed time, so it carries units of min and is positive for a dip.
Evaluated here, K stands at 1.7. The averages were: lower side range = 12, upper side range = 9.67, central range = 10.9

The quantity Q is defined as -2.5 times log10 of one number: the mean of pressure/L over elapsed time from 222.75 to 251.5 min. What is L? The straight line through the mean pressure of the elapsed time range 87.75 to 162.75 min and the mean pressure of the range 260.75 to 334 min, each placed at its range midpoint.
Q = 0.05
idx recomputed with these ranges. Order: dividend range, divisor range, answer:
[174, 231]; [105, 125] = 0.89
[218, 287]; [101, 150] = 0.84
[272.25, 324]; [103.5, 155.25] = 0.80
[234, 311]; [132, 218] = 0.86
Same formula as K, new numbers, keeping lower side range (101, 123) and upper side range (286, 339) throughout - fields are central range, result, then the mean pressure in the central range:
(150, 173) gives -0.7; 12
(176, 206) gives 0.0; 11.3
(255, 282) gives 0.4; 10.1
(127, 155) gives -0.1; 12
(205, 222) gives 0.2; 10.9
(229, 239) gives 0.5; 10.2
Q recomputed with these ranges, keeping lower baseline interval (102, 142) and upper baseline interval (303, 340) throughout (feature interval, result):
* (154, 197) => -0.02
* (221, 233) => 0.05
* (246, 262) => 0.01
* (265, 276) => 0.03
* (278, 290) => 0.01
